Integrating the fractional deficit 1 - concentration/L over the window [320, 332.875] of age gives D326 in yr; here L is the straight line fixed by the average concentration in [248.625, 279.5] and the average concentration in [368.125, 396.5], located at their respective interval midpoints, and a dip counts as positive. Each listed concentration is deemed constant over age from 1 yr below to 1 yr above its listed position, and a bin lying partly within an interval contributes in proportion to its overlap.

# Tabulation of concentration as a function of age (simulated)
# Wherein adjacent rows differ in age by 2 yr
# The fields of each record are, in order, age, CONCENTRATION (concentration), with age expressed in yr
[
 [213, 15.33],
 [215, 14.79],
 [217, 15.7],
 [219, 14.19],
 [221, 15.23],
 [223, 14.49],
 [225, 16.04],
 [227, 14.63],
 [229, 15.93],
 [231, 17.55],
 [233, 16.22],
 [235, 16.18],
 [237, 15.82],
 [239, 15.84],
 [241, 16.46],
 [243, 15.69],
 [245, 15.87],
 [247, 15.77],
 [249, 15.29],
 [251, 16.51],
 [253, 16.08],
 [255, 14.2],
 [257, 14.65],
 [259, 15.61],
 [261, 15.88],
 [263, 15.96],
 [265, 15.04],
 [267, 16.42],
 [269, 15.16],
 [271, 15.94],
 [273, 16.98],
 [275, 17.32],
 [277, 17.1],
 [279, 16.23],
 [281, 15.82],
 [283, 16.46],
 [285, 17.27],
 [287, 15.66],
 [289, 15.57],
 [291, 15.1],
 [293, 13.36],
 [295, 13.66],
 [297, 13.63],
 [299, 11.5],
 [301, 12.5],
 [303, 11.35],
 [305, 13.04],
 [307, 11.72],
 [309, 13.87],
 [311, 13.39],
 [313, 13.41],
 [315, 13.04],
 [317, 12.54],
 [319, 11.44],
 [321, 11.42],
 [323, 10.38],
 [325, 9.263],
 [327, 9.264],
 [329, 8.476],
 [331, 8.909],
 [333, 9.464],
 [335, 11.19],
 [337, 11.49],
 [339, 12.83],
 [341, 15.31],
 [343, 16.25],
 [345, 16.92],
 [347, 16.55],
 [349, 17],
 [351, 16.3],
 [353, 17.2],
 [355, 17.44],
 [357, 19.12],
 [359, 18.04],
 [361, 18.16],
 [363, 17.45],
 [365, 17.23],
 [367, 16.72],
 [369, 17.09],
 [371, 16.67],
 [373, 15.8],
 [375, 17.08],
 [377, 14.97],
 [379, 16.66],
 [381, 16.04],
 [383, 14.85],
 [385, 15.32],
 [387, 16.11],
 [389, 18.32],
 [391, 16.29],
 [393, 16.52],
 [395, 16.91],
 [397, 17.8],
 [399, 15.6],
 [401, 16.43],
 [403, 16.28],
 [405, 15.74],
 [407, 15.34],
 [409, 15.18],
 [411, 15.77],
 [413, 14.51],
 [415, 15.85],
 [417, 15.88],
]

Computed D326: 5.2 yr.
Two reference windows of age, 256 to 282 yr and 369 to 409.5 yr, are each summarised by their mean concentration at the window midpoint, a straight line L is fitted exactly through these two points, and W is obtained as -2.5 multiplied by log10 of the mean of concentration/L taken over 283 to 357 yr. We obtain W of 0.20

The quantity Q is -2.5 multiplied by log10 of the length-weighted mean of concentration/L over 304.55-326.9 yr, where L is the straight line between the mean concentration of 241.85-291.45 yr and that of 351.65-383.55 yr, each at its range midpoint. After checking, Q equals 0.34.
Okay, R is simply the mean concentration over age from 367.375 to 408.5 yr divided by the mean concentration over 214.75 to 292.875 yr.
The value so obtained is 1.03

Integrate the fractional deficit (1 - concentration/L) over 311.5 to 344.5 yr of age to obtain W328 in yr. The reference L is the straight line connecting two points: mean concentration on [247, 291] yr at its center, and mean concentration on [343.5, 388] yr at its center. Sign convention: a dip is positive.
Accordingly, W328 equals 9.6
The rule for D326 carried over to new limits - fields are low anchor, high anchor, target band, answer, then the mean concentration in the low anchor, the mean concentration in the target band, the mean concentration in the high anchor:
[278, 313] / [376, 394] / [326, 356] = 3.0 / 14.1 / 13.6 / 16.1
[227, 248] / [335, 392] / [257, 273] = 0.4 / 16.1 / 15.7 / 16.3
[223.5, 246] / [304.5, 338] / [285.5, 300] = -1.5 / 16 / 14.2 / 11.3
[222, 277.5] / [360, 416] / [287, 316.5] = 5.0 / 15.9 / 13.3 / 16.3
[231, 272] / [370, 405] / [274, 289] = -0.6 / 15.8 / 16.5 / 16.3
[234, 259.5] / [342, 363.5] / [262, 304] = 2.8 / 15.7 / 15.1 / 17.3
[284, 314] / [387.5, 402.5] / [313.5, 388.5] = 4.0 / 13.7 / 14.6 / 16.8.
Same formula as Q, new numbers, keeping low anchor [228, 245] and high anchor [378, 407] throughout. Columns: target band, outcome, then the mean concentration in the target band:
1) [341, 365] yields -0.06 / 17.2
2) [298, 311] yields 0.29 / 12.4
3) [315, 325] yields 0.39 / 11.4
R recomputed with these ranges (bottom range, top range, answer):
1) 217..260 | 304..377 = 0.91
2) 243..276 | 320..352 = 0.80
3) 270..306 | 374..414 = 1.08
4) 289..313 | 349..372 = 1.32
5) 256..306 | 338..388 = 1.10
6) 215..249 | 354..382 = 1.09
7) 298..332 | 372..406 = 1.42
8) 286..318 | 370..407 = 1.22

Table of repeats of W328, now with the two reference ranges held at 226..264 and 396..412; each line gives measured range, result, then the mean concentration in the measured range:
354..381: -1.9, 17.1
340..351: -0.3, 16.4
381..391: -0.1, 16.2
